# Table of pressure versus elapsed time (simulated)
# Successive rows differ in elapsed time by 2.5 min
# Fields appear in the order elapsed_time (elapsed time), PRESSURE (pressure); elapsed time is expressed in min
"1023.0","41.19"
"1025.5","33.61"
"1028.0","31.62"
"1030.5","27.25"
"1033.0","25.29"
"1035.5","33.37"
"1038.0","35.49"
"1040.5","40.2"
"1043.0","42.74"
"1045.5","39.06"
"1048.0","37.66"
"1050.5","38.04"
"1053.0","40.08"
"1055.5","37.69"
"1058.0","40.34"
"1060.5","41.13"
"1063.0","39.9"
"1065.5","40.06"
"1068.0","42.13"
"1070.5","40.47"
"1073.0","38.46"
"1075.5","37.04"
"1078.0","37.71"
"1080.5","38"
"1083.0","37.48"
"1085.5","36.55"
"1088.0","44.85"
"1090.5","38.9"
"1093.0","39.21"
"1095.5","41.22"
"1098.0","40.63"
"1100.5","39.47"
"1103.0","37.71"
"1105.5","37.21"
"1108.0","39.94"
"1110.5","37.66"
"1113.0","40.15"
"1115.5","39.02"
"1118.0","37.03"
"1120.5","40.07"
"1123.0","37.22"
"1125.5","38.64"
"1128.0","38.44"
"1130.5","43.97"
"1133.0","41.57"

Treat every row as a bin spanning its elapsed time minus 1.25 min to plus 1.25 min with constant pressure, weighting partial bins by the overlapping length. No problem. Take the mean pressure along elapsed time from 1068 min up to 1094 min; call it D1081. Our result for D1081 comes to 39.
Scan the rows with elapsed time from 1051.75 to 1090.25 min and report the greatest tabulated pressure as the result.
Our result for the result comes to 44.85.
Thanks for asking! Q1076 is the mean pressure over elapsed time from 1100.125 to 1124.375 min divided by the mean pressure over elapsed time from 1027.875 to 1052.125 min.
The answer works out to 1.09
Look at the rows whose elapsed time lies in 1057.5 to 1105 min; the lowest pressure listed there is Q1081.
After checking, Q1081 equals 36.55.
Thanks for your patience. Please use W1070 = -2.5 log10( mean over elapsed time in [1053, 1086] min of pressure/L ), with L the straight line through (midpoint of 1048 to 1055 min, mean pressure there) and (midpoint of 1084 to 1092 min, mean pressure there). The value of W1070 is 0.01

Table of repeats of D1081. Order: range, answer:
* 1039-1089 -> 39.4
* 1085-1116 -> 39.5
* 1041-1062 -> 39.6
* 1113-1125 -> 38.5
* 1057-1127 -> 39.2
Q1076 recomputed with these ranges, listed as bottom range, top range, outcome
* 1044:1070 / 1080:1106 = 0.99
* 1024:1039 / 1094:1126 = 1.25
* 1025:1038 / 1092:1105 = 1.29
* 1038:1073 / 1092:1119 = 0.98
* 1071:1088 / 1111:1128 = 1.01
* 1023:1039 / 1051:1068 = 1.26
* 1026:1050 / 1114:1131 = 1.12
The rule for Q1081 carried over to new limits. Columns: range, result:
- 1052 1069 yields 37.69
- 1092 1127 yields 37.03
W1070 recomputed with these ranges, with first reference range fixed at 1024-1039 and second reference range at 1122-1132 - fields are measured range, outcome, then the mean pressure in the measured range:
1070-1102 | -0.091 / 39.2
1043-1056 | -0.187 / 39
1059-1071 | -0.191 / 40.7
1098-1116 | -0.027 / 38.9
